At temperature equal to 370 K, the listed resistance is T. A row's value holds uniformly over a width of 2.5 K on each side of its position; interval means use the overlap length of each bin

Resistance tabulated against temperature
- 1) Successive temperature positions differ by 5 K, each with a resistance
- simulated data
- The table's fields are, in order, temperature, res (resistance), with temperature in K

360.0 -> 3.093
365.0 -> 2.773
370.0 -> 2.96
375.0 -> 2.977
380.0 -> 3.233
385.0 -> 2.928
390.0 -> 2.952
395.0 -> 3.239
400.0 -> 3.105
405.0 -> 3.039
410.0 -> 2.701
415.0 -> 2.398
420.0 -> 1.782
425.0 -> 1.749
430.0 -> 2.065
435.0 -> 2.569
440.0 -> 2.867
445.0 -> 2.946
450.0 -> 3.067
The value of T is 2.96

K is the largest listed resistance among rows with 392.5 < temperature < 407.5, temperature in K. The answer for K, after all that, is 3.239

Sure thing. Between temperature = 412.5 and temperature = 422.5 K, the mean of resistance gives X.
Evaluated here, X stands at 2.09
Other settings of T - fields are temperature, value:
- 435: 2.569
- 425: 1.749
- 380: 3.233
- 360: 3.093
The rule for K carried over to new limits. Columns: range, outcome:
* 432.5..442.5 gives 2.867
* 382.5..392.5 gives 2.952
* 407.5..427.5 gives 2.701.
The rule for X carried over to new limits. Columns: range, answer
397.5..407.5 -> 3.07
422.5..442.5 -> 2.31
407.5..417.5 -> 2.55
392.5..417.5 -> 2.9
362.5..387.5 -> 2.97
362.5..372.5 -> 2.87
